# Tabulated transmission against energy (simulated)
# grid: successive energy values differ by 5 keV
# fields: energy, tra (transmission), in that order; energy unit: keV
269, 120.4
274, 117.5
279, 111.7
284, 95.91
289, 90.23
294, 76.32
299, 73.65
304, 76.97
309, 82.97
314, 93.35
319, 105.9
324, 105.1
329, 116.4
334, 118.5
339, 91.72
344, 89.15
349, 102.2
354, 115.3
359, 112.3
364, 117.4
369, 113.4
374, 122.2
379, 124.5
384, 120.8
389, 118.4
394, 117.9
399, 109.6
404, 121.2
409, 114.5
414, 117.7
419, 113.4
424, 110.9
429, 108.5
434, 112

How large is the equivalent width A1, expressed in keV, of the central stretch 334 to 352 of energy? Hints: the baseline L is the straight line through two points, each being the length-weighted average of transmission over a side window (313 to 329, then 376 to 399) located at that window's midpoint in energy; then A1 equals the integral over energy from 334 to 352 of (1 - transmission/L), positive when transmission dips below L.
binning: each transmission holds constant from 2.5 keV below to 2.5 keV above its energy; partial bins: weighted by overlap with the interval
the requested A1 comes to 1.8 keV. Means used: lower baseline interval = 105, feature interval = 98.3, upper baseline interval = 119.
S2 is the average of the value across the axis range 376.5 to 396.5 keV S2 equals 120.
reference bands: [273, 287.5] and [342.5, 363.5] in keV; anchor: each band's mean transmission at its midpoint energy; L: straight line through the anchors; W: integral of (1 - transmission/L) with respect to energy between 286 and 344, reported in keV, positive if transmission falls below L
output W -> 7.01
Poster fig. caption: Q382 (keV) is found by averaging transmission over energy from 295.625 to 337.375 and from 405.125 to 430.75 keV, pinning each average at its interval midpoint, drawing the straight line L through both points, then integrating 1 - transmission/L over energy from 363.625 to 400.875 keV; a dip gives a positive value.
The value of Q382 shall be -3.8 keV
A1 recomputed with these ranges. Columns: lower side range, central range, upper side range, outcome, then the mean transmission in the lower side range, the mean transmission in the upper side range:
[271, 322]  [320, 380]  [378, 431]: -3.4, 92.8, 116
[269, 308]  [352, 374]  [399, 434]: -2.1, 93.3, 114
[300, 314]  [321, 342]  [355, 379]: -2.5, 81.7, 117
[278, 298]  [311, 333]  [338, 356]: -2.2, 90.7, 99.8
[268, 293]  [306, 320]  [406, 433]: 1.9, 105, 113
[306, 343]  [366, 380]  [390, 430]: -1.4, 101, 115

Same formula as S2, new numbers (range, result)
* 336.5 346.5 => 90.4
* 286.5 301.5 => 80.1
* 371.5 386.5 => 122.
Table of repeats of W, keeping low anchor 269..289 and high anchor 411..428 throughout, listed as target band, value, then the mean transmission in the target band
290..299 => 2.5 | 77.9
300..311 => 3.0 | 79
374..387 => -1.2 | 122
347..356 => 0.2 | 109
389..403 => -0.4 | 115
